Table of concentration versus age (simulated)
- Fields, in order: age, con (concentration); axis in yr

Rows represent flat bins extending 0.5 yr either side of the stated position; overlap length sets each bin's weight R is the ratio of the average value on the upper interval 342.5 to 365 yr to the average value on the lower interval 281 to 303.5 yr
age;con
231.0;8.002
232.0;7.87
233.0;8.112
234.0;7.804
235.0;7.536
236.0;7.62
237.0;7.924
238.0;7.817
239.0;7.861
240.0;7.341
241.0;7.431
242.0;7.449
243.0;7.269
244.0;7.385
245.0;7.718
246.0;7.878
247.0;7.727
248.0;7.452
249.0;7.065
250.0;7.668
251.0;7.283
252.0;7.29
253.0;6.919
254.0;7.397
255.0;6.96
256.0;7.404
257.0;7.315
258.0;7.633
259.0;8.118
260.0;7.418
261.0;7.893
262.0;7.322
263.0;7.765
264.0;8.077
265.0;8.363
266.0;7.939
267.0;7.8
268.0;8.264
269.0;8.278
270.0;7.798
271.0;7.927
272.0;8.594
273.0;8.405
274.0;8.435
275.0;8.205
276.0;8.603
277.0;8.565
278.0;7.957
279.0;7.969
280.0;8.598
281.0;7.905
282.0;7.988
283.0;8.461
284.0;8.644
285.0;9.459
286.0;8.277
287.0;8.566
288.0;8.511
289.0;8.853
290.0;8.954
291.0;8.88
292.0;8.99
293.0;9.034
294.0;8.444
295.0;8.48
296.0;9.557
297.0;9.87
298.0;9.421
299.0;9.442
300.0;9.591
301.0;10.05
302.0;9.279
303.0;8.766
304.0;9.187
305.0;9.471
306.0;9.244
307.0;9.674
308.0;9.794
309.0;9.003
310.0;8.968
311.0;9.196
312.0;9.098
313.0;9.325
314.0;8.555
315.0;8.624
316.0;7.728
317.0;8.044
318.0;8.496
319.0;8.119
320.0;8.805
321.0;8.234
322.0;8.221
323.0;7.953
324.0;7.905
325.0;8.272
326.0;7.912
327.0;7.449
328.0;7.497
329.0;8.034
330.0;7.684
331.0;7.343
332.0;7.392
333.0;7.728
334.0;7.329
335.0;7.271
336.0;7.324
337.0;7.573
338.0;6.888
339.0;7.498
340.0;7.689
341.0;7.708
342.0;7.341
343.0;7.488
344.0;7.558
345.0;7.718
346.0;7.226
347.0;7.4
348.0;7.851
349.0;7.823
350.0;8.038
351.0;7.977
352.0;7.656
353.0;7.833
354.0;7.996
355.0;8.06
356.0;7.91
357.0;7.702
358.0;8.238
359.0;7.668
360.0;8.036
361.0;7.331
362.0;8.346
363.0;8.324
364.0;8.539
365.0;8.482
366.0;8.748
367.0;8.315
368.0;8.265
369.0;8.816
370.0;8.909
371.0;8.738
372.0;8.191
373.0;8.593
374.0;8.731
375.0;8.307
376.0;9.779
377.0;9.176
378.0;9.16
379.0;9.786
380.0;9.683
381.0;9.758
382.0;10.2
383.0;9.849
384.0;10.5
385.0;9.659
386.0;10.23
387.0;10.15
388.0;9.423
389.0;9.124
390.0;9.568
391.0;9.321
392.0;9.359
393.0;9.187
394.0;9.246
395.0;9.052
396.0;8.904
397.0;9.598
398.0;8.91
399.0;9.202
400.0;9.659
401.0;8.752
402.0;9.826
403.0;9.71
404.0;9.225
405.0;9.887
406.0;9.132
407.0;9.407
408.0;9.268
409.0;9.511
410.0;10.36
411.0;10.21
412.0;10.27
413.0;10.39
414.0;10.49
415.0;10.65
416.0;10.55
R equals 0.9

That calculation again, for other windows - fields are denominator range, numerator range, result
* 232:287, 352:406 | 1.14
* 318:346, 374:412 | 1.23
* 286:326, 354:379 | 0.95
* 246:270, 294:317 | 1.20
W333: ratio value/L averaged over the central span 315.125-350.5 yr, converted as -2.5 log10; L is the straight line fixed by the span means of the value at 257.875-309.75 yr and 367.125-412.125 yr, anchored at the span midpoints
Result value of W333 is 0.16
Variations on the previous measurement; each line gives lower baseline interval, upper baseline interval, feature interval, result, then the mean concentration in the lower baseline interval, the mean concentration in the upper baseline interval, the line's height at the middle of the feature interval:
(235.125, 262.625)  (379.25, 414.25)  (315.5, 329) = 0.07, 7.5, 9.62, 8.56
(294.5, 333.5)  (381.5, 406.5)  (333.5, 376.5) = 0.14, 8.65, 9.51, 9.09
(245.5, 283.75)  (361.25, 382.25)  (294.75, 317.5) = -0.11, 7.86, 8.86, 8.25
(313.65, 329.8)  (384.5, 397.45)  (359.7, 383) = 0.03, 8.1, 9.45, 9.07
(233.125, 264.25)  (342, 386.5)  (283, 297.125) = -0.13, 7.54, 8.5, 7.89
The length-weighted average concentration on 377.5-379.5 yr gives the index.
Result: 9.47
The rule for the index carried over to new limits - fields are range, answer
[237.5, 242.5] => 7.58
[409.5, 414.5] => 10.3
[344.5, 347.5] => 7.45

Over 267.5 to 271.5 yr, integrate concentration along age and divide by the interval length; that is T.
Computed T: 8.07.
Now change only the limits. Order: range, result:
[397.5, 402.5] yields 9.27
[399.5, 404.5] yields 9.43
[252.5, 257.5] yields 7.2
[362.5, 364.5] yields 8.43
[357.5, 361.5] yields 7.82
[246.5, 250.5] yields 7.48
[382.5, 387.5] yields 10.1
